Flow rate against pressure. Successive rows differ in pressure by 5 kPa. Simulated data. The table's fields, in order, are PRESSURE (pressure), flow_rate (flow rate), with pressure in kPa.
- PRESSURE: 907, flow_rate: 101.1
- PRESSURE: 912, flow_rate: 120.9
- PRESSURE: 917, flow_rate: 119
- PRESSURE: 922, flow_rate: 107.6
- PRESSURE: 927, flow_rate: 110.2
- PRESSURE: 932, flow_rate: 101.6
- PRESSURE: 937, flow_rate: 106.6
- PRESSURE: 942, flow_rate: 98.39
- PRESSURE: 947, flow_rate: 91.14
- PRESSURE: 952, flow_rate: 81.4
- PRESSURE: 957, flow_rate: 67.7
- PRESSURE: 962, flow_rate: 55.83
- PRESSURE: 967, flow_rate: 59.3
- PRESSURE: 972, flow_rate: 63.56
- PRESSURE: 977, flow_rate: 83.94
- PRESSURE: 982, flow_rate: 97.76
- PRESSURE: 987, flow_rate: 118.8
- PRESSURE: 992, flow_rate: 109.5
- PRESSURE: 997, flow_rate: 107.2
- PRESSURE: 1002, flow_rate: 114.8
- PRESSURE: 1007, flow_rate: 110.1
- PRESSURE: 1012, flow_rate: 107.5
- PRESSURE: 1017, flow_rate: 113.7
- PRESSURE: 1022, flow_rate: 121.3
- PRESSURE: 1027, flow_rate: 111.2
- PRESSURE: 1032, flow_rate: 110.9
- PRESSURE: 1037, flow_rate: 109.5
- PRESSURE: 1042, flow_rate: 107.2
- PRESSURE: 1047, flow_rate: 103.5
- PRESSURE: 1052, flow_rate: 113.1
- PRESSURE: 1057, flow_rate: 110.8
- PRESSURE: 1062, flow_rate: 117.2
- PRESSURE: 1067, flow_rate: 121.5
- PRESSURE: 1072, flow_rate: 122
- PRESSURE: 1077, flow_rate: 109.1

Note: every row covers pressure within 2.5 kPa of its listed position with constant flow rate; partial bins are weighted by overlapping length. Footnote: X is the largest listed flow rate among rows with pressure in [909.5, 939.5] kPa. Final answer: 120.9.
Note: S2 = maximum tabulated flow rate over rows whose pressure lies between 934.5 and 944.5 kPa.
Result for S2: 106.6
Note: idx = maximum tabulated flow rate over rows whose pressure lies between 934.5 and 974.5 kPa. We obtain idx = 106.6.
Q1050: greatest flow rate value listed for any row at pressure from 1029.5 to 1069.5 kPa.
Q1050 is 121.5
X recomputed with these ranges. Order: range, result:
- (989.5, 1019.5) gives 114.8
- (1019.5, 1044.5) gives 121.3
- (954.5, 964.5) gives 67.7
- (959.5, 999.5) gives 118.8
